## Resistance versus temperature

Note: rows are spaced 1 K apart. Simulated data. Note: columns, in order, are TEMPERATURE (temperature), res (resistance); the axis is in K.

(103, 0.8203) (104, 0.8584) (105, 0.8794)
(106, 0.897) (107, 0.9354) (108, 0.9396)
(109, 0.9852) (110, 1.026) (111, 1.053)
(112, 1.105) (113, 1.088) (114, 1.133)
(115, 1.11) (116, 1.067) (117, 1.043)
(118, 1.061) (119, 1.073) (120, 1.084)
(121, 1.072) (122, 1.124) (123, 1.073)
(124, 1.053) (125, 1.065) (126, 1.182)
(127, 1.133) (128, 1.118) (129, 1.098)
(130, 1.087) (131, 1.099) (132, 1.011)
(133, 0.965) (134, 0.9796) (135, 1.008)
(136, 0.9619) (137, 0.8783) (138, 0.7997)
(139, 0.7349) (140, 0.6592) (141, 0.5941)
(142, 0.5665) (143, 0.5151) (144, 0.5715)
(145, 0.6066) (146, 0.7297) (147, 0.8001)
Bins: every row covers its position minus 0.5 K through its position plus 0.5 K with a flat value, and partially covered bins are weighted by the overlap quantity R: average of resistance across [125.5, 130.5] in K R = 1.12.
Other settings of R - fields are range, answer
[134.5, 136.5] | 0.985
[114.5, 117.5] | 1.07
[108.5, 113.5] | 1.05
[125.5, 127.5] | 1.16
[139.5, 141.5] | 0.627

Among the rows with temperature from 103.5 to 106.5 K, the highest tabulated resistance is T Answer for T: 0.897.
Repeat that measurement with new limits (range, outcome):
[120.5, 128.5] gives 1.182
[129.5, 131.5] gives 1.099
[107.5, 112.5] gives 1.105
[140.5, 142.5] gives 0.5941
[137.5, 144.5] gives 0.7997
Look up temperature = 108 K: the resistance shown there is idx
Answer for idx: 0.9396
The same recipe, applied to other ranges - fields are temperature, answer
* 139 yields 0.7349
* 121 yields 1.072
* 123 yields 1.073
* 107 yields 0.9354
